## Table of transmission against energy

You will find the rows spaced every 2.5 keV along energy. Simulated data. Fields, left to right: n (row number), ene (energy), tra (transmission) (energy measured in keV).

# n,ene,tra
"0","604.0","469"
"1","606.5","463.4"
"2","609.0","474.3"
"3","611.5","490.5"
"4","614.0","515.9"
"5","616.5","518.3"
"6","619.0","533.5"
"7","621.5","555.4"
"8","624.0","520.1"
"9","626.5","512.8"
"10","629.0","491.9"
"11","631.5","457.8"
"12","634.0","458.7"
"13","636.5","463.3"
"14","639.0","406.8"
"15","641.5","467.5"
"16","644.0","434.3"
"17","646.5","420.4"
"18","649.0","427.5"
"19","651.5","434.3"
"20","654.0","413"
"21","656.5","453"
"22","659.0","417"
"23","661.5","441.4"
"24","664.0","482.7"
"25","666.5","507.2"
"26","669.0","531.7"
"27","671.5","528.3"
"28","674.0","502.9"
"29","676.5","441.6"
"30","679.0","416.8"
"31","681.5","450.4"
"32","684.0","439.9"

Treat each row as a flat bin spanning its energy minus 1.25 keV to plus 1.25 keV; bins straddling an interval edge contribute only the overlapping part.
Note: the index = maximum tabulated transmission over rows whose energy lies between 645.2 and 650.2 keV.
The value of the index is 427.5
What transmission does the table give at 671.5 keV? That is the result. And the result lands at 528.3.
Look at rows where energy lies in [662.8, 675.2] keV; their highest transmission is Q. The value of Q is 531.7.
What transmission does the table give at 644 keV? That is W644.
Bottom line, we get 434.3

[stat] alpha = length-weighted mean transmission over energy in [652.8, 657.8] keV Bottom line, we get 433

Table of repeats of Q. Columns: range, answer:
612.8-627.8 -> 555.4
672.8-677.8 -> 502.9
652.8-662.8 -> 453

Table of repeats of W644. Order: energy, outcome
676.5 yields 441.6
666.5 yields 507.2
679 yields 416.8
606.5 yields 463.4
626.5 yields 512.8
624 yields 520.1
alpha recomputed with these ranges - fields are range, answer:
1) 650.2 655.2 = 424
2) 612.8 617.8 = 517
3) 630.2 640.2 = 447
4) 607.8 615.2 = 494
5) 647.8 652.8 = 431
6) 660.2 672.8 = 498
